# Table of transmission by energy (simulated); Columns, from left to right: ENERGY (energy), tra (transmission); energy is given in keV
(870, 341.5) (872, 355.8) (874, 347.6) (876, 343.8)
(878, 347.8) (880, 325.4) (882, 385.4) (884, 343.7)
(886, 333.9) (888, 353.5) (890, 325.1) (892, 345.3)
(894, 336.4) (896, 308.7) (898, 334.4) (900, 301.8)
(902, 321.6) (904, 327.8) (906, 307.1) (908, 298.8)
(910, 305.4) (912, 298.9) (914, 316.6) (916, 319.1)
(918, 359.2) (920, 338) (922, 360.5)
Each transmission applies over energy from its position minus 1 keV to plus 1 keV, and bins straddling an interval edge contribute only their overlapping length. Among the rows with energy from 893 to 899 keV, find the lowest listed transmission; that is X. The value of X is 308.7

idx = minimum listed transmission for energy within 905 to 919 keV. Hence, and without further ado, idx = 298.8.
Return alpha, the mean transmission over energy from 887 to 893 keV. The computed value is 341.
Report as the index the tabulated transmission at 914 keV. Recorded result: 316.6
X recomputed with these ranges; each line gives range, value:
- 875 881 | 325.4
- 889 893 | 325.1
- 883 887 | 333.9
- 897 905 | 301.8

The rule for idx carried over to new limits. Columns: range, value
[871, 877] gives 343.8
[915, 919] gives 319.1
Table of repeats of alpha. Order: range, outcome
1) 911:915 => 308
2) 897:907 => 319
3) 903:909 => 311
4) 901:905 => 325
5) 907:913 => 301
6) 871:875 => 352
